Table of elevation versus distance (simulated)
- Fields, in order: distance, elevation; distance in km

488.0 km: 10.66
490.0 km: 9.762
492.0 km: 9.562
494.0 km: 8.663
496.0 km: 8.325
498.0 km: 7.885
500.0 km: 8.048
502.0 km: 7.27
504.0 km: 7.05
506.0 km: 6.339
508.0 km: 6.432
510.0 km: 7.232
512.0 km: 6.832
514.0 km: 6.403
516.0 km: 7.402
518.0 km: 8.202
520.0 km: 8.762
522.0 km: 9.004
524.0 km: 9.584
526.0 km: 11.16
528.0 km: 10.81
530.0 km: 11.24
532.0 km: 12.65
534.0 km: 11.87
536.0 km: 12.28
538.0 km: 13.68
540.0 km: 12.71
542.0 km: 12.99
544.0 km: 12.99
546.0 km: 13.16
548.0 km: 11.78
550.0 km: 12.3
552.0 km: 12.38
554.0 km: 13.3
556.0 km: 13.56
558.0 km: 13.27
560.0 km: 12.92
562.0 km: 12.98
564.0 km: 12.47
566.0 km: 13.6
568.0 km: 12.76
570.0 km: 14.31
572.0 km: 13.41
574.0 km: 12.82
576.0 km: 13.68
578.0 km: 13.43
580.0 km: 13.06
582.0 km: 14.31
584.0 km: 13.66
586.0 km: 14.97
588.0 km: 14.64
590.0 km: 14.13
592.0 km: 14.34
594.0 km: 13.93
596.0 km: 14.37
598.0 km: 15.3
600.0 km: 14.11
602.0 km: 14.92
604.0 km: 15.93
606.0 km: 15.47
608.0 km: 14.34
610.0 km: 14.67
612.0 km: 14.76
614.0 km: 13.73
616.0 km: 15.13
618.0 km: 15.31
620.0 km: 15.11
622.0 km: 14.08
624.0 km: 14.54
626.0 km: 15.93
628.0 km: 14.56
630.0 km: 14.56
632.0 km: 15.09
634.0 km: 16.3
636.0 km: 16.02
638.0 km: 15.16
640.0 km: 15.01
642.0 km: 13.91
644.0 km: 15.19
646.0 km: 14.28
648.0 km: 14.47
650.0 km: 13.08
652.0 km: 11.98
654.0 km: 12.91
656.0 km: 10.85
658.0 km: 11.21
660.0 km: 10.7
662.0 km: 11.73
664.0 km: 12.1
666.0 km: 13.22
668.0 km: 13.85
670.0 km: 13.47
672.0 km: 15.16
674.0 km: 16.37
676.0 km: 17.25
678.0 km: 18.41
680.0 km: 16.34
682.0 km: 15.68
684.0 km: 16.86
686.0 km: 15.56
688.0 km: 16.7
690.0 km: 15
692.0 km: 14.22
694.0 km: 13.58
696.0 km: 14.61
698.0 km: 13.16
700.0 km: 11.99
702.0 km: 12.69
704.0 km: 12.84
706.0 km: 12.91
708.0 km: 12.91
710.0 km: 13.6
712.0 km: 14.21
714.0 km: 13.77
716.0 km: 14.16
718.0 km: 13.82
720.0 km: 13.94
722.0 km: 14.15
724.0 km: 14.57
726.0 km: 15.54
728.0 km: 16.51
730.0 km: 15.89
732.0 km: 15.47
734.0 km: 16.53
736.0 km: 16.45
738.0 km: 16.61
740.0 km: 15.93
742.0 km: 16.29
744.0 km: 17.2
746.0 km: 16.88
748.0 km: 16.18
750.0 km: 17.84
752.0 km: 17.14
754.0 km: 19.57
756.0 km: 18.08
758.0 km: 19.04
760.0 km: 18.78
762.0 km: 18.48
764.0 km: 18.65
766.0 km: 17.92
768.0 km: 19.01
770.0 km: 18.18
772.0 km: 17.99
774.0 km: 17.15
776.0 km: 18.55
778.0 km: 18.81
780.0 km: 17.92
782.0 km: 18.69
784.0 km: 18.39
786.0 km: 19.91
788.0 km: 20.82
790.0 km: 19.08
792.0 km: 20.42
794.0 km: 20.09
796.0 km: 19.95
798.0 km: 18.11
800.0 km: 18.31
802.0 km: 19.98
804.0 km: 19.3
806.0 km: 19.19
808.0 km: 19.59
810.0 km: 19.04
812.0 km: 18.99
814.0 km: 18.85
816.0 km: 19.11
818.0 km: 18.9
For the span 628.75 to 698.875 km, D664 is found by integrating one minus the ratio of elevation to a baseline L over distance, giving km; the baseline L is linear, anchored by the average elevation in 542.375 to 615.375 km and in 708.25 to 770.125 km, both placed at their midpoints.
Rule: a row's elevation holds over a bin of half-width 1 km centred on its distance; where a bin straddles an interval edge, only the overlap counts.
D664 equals 3.51 km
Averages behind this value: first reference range 13.8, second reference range 16.4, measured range 14.4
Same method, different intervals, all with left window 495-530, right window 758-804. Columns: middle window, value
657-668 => 1.7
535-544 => -3.6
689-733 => 5.5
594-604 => -2.7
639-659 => 0.4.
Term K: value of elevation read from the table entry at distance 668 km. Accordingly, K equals 13.85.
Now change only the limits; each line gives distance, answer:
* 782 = 18.69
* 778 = 18.81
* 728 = 16.51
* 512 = 6.832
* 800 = 18.31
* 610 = 14.67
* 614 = 13.73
